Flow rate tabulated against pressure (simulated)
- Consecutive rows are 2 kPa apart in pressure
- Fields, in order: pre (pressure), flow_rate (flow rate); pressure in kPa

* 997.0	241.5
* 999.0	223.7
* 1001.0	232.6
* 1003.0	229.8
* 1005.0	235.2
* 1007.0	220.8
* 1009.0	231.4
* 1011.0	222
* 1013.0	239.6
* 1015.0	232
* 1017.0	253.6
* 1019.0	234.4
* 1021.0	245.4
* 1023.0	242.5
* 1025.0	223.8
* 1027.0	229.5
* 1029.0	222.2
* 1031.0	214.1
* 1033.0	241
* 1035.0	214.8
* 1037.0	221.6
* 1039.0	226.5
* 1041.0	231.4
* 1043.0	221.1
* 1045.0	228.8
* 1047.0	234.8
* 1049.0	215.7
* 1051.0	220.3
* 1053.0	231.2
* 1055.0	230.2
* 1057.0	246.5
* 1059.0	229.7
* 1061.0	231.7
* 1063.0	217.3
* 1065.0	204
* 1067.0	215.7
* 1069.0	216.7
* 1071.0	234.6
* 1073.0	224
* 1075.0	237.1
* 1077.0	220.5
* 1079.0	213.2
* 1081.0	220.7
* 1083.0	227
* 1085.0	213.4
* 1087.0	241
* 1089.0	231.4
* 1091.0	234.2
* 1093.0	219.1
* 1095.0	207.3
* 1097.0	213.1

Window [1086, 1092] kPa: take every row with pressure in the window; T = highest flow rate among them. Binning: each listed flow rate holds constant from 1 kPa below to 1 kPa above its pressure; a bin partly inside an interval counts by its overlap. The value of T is 241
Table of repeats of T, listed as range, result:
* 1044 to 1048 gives 234.8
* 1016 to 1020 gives 253.6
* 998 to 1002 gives 232.6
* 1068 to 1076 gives 237.1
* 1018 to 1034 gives 245.4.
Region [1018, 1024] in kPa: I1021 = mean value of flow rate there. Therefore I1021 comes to 241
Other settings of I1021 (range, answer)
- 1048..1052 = 218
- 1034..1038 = 218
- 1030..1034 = 228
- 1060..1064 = 224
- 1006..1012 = 225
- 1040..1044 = 226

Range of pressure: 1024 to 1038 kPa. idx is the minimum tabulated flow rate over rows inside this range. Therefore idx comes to 214.1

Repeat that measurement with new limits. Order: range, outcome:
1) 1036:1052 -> 215.7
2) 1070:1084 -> 213.2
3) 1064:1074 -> 204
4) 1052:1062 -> 229.7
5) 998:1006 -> 223.7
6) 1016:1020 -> 234.4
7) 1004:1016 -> 220.8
